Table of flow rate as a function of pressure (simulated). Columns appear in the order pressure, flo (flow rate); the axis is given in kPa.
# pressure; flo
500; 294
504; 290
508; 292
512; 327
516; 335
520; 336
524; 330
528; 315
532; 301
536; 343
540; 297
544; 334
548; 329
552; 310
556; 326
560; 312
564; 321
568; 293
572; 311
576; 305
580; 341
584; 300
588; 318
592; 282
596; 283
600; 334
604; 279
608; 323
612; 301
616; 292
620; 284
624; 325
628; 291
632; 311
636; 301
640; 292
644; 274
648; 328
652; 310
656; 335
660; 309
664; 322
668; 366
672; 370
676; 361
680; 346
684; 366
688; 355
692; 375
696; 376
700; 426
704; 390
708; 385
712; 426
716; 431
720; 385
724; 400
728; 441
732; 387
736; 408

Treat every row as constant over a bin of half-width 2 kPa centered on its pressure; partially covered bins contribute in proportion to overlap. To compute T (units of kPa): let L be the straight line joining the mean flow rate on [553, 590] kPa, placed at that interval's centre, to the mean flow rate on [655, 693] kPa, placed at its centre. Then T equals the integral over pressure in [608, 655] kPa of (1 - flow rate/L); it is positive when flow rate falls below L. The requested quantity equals 4.6 kPa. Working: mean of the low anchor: 314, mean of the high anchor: 350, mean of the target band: 302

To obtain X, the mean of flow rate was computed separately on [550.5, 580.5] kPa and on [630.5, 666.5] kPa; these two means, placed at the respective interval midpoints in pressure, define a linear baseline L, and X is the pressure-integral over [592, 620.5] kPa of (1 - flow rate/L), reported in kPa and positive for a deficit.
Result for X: 1.2 kPa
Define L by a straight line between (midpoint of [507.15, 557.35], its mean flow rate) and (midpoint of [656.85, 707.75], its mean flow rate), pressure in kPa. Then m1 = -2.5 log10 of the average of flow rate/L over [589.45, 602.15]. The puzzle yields 0.13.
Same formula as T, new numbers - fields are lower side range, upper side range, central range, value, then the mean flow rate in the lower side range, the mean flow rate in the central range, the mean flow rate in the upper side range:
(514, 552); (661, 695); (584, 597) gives 1.57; 324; 296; 357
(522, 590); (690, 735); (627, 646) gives 3.51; 317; 294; 402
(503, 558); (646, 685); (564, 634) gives 5.38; 319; 305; 341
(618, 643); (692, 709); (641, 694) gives 1.54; 300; 339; 393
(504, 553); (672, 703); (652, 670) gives 1.65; 320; 330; 373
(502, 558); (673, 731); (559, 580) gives 1.50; 319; 311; 390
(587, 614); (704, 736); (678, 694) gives 0.70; 302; 360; 407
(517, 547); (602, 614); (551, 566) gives -0.12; 323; 318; 301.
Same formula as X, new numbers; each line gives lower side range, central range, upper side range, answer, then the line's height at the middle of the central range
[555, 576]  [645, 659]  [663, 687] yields 1.1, 347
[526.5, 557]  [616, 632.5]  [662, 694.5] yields 2.0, 343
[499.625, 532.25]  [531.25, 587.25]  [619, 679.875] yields 0.1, 317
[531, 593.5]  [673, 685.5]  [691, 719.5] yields 0.9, 386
